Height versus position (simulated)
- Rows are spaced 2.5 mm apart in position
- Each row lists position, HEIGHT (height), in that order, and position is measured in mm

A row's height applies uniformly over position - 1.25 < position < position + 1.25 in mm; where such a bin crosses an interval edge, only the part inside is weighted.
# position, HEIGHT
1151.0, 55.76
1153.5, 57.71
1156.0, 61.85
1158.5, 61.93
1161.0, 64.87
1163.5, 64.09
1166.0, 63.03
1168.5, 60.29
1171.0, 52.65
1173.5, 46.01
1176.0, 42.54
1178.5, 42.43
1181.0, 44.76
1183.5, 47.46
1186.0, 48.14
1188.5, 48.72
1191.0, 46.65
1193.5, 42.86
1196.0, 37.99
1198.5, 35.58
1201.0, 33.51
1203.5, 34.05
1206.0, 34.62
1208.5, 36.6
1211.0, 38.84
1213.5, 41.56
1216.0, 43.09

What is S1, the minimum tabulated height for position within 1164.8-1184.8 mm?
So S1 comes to 42.43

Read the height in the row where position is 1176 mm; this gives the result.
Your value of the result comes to 42.54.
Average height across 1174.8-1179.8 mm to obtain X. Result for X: 42.5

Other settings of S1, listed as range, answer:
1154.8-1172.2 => 52.65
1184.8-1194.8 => 42.86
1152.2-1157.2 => 57.71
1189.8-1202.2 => 33.51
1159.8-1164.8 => 64.09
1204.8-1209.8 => 34.62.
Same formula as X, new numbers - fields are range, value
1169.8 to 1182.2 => 45.7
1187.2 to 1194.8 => 46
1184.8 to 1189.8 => 48.4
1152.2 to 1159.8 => 60.5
